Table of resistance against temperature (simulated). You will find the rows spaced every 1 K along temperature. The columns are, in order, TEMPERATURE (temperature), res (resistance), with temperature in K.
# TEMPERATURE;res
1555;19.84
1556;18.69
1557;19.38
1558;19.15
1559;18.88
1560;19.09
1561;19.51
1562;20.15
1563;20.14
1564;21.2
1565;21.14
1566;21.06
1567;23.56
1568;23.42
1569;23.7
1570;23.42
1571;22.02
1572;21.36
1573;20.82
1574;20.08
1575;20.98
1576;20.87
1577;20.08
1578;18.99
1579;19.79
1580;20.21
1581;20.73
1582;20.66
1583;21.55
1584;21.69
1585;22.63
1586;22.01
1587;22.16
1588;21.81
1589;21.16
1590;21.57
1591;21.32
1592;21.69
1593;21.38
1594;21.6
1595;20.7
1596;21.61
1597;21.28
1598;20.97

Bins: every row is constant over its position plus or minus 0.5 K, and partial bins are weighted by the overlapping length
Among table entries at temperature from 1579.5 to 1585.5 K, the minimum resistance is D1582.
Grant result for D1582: 20.21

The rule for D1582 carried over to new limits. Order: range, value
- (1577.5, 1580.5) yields 18.99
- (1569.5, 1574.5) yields 20.08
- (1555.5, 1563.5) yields 18.69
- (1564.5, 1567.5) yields 21.06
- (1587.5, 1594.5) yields 21.16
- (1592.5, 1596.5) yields 20.7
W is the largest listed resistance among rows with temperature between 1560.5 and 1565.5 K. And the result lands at 21.2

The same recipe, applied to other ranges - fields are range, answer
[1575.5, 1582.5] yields 20.87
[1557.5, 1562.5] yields 20.15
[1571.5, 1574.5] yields 21.36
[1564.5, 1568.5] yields 23.56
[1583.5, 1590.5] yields 22.63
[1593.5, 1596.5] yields 21.61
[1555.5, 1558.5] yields 19.38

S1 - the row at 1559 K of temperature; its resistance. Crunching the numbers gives 18.88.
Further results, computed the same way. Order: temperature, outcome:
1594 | 21.6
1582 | 20.66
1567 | 23.56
